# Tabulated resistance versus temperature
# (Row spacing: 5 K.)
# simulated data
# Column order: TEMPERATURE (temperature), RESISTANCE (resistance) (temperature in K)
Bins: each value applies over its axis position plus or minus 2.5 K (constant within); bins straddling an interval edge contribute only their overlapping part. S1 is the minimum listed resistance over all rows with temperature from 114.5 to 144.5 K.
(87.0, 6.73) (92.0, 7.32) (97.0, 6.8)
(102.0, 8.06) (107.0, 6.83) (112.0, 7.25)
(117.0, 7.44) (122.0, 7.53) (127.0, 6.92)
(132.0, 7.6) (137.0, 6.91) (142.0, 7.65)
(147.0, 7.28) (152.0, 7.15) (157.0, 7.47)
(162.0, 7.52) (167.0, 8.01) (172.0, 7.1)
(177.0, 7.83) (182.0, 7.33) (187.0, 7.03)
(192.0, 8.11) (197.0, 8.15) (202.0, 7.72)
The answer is 6.91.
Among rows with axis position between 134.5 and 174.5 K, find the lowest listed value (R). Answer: 6.91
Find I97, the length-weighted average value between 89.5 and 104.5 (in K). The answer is 7.39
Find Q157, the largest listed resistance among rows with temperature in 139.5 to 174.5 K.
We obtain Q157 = 8.01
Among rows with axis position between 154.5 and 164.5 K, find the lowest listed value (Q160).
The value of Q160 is 7.47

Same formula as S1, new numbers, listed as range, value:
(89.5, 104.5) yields 6.8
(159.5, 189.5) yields 7.03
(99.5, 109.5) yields 6.83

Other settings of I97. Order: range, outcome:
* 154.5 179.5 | 7.59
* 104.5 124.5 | 7.26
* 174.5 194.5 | 7.58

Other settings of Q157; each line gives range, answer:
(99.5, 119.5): 8.06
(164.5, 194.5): 8.11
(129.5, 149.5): 7.65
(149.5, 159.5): 7.47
